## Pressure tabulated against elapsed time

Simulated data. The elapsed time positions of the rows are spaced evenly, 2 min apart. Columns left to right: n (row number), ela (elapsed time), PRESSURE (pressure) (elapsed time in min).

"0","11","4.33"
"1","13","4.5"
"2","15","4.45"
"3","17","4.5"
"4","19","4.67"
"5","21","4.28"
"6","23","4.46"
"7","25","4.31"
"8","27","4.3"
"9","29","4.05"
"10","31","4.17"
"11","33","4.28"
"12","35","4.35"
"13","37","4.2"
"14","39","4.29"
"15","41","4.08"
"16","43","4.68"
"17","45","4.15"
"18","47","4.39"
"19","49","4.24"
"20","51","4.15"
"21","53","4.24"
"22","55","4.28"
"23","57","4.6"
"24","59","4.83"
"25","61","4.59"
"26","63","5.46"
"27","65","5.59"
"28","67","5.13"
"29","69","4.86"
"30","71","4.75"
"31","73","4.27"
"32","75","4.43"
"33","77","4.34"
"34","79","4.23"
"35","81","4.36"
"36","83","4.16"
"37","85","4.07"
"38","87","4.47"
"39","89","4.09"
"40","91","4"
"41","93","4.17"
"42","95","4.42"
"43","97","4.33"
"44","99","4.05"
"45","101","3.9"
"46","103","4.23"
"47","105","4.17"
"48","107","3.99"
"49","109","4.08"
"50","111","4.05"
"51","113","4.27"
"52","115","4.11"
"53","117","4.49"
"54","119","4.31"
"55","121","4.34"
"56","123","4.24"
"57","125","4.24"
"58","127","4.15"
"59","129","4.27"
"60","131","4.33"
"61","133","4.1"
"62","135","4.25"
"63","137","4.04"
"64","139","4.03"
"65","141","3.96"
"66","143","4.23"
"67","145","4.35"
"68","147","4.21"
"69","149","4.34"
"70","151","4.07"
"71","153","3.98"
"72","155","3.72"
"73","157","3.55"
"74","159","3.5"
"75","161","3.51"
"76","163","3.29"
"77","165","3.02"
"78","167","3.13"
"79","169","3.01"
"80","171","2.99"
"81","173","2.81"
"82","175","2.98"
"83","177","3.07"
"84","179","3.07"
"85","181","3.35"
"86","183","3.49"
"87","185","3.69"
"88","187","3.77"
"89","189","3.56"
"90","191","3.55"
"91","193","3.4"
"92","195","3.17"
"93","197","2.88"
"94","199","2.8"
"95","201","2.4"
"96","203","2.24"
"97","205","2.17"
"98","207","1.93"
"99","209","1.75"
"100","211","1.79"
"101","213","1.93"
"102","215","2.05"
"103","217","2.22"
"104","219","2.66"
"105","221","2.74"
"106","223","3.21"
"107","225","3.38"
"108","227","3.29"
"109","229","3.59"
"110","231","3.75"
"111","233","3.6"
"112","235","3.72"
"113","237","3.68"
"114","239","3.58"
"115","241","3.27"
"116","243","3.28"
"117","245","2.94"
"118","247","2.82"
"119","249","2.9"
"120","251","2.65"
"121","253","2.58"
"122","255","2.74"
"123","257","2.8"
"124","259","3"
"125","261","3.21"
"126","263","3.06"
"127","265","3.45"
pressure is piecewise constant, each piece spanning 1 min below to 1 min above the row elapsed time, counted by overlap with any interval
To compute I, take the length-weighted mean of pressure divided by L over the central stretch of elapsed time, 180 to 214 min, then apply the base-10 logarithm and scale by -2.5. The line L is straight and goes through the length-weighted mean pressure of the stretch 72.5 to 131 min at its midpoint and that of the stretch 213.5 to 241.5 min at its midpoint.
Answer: 0.22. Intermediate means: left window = 4.22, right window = 3.17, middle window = 2.82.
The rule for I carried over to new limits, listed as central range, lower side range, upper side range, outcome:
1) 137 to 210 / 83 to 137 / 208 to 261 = 0.08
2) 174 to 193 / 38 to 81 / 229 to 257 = 0.07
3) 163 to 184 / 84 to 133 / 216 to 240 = 0.19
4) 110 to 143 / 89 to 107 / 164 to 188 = -0.11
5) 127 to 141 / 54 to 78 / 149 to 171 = -0.08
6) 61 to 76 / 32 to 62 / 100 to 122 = -0.14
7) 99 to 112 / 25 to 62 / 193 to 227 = -0.12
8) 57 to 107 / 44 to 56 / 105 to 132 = -0.05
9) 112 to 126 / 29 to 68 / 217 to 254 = -0.07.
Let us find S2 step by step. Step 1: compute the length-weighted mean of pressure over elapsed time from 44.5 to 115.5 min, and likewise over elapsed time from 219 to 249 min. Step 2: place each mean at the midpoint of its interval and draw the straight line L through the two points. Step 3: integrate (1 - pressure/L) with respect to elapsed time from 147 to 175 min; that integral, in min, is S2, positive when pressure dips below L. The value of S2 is 2.6 min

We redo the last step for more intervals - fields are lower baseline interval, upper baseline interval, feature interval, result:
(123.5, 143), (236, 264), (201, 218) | 6.91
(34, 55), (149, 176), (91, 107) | -1.21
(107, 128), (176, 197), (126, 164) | -1.02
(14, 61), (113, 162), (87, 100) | 0.03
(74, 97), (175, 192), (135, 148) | -1.28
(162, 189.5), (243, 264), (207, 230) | 3.50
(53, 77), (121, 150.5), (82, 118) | 2.49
